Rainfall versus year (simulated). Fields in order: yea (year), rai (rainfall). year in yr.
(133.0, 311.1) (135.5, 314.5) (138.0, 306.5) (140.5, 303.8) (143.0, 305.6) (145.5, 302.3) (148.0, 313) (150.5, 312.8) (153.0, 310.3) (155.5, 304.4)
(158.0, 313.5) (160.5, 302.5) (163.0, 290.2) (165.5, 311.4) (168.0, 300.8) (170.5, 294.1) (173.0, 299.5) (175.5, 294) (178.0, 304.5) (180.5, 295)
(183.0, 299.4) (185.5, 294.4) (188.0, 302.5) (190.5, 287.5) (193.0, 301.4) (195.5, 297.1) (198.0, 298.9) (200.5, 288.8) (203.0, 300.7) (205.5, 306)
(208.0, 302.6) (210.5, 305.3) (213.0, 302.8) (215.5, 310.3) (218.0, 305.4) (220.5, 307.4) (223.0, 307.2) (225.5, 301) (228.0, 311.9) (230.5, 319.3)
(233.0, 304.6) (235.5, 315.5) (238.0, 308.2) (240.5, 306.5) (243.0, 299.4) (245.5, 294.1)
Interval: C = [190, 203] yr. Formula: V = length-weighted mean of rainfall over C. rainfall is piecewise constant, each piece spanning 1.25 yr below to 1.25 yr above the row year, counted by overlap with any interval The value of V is 296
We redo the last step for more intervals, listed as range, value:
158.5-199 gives 299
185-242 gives 304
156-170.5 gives 303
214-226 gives 307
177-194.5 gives 298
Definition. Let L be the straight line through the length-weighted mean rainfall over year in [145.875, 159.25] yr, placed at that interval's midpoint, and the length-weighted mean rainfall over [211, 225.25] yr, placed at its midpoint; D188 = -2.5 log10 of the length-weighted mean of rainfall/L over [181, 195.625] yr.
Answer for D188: 0.04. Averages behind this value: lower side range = 310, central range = 297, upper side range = 306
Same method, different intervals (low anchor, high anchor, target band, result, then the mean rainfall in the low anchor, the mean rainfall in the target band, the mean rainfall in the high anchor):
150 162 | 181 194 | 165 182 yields 0.009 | 308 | 299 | 297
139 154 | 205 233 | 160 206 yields 0.034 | 308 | 298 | 307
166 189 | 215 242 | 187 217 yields 0.011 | 299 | 300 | 309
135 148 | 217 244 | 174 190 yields 0.034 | 307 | 298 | 308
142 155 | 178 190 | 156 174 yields 0.006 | 309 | 302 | 298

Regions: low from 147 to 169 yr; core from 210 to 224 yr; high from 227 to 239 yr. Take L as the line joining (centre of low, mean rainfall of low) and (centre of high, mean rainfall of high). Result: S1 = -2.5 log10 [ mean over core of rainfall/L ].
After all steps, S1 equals 0.02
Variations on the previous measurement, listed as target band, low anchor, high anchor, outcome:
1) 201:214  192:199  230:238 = 0.00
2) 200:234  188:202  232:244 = -0.01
